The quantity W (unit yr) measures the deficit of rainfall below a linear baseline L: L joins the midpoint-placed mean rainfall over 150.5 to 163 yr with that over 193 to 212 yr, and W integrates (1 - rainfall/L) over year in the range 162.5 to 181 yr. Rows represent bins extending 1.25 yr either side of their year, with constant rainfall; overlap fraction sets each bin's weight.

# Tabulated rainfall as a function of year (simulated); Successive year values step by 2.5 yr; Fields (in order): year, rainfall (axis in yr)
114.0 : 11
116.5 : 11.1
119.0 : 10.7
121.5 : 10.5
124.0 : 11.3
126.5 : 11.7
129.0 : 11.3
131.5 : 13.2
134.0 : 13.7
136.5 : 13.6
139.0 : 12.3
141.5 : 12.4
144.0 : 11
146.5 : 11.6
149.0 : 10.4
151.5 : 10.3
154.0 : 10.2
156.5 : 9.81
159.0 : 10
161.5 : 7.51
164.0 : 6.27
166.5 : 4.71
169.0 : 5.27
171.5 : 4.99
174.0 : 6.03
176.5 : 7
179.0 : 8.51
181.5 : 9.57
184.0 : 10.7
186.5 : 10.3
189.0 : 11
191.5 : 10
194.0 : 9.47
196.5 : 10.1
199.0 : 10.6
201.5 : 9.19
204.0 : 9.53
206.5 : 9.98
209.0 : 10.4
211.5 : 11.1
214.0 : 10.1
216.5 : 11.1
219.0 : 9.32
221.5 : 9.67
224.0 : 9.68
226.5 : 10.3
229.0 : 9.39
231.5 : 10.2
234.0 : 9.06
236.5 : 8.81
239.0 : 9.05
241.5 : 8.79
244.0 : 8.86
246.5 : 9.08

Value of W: 6.5 yr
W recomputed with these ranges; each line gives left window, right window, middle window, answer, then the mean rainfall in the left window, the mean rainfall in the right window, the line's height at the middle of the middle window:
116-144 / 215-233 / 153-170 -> 5.5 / 12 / 9.94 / 11.3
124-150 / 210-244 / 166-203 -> 7.5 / 12.1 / 9.71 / 10.8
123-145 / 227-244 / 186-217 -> 0.2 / 12.3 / 9.24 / 10.3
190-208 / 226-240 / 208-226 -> -1.0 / 9.86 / 9.43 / 9.63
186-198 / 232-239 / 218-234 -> -0.7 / 10.2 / 9.09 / 9.33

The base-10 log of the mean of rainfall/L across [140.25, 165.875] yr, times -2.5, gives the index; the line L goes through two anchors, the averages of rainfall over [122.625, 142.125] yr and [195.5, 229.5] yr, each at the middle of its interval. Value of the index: 0.20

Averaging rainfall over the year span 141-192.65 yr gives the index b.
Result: 8.88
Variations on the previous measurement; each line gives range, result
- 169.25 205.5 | 8.97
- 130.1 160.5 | 11.5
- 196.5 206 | 9.83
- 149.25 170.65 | 8.06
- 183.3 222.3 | 10.2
